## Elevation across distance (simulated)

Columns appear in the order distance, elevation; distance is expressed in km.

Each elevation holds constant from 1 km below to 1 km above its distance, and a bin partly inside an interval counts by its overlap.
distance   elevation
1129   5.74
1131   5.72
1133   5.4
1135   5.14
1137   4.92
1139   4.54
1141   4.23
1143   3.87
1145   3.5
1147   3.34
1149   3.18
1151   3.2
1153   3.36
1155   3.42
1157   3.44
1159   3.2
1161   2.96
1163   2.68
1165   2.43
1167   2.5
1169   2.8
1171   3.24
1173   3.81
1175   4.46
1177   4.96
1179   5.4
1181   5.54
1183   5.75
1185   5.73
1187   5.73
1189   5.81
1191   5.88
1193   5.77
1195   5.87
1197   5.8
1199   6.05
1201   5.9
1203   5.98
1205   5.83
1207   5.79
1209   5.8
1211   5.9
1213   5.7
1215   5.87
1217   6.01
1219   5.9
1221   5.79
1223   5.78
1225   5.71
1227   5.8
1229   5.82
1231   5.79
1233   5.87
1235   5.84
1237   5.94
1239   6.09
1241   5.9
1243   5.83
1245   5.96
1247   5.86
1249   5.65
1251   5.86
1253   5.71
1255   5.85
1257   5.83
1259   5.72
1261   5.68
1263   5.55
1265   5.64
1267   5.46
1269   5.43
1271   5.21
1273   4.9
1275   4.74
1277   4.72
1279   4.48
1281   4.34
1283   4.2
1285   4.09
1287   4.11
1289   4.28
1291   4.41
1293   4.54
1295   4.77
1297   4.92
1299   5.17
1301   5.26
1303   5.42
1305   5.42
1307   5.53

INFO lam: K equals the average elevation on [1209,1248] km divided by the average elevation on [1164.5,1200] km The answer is 1.20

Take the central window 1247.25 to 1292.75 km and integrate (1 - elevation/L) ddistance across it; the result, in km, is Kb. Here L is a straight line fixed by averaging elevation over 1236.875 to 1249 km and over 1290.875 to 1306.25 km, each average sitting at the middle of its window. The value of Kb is 3.4 km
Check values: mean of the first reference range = 5.91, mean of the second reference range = 5.03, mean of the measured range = 5.09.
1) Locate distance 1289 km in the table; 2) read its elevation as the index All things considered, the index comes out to 4.28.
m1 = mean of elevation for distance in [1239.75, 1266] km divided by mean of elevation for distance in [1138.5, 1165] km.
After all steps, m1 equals 1.7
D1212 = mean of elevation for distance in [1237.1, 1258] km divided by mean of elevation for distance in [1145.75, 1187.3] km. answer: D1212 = 1.53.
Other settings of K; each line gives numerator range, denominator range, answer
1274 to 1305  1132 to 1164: 1.23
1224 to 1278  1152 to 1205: 1.23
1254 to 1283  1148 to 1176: 1.63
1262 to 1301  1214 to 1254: 0.82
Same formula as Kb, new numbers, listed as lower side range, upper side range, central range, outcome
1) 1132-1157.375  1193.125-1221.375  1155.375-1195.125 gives 4.98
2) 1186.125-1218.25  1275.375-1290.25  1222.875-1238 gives -1.42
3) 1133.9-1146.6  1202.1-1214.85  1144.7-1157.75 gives 3.51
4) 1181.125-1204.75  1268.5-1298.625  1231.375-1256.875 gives -3.58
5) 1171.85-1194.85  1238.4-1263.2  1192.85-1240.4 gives -2.41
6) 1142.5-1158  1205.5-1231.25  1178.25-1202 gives -4.76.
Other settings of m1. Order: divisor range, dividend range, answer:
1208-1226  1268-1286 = 0.80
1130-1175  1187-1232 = 1.58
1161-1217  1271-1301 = 0.91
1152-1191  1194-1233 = 1.42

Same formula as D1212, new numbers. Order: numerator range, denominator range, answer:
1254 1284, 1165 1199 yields 1.06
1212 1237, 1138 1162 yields 1.66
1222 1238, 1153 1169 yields 1.96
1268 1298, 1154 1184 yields 1.22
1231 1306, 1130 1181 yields 1.36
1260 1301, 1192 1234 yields 0.83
